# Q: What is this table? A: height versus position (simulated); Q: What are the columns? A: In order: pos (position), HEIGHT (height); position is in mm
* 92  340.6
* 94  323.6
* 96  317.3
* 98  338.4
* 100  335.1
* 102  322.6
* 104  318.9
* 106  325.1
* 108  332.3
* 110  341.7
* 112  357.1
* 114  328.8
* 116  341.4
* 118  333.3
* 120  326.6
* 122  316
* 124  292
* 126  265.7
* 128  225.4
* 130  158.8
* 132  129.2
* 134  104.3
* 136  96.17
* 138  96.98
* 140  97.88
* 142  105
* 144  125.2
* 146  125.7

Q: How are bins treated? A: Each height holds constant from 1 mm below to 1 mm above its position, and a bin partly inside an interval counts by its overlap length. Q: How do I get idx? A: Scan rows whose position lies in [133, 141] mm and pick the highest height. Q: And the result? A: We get 104.3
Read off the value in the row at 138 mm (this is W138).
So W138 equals 96.98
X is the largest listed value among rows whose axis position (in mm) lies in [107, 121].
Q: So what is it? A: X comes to 357.1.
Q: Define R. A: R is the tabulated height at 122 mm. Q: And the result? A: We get 316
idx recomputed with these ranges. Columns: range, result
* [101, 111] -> 341.7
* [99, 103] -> 335.1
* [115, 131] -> 341.4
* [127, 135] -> 225.4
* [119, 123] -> 326.6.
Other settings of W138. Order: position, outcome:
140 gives 97.88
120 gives 326.6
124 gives 292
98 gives 338.4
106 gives 325.1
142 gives 105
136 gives 96.17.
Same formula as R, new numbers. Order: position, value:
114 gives 328.8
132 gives 129.2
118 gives 333.3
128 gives 225.4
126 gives 265.7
